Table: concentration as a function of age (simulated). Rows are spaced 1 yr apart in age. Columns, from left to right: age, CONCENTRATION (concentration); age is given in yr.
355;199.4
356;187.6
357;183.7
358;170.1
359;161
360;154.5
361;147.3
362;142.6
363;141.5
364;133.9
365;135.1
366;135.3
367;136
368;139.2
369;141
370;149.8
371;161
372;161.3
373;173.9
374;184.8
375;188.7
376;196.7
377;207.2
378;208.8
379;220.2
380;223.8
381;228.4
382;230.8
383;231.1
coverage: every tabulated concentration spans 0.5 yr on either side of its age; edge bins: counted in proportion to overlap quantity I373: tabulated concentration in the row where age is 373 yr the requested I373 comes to 173.9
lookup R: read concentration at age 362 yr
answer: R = 142.6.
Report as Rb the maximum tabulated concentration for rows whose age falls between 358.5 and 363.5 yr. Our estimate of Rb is 161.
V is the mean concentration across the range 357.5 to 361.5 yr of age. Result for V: 158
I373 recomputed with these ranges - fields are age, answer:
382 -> 230.8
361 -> 147.3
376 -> 196.7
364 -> 133.9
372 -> 161.3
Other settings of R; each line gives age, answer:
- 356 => 187.6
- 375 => 188.7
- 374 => 184.8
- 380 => 223.8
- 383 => 231.1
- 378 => 208.8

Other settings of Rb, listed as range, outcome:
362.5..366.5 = 141.5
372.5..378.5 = 208.8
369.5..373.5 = 173.9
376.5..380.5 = 223.8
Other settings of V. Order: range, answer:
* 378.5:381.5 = 224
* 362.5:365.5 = 137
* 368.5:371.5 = 151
